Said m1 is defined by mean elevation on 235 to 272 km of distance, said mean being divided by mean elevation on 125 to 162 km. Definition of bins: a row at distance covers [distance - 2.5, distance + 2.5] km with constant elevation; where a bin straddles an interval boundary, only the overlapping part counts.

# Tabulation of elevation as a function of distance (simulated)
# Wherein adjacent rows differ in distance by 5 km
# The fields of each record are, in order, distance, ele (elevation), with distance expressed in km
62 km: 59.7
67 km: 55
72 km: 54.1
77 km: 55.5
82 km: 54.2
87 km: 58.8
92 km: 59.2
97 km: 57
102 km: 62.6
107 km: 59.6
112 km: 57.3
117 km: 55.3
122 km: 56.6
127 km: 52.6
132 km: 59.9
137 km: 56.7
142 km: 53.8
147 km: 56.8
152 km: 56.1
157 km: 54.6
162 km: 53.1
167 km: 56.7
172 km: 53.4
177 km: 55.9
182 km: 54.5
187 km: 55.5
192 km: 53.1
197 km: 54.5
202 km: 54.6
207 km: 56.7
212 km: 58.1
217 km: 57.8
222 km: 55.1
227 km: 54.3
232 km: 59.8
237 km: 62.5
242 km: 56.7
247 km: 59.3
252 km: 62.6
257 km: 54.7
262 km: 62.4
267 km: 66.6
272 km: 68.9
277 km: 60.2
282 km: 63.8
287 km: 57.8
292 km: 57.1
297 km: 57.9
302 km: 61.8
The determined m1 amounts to 1.10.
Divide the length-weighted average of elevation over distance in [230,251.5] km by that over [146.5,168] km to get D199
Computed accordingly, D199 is 1.08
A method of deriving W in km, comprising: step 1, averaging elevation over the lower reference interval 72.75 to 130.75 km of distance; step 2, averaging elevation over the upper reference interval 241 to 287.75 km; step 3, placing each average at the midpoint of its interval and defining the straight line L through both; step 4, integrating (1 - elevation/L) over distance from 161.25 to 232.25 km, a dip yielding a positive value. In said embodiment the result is 5.1 km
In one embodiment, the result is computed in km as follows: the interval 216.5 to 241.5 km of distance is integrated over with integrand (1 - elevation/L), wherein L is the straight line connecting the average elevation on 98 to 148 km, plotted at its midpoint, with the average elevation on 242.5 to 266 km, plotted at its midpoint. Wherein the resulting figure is 0.7 km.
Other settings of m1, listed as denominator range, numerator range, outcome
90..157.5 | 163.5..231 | 0.97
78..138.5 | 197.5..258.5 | 1.00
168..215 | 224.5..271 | 1.09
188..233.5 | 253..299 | 1.09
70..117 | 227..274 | 1.06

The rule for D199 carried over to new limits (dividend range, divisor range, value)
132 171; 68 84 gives 1.02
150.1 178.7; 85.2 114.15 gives 0.93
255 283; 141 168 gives 1.14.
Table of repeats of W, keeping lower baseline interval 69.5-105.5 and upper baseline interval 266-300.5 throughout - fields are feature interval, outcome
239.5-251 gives 0.4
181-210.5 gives 2.3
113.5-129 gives 0.8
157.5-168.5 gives 0.8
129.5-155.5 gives 0.9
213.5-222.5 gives 0.5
